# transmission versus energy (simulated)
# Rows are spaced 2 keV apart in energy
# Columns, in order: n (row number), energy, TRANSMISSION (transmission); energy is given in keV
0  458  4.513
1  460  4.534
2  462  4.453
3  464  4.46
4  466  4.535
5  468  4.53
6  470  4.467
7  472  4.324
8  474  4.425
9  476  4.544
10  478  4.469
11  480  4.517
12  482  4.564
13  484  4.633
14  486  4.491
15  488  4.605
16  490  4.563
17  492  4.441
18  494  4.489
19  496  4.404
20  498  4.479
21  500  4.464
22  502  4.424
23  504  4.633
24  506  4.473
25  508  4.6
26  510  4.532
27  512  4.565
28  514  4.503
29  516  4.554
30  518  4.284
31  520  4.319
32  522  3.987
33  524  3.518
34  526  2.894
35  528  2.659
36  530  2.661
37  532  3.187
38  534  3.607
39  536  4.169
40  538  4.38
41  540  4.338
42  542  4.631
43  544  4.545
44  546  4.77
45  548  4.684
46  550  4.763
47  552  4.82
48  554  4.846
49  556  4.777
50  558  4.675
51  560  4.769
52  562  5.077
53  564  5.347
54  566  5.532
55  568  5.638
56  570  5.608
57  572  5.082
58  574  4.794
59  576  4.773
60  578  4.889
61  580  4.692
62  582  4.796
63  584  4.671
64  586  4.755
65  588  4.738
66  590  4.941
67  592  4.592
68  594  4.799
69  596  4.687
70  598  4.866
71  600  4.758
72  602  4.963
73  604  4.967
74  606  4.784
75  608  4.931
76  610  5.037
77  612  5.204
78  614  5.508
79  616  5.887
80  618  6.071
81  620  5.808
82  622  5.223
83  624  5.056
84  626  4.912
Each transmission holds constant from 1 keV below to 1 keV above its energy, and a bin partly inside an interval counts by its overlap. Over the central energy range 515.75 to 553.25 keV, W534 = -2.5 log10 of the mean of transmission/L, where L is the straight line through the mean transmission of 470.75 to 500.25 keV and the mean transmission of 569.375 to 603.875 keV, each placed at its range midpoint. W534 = 0.16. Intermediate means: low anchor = 4.49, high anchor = 4.84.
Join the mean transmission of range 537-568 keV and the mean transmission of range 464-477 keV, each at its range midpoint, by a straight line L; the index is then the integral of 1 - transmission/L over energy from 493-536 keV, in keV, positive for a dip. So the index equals 5.5 keV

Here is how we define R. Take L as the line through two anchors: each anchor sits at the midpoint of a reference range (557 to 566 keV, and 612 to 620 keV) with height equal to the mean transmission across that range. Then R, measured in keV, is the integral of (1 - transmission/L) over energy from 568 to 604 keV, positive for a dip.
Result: 3.2 keV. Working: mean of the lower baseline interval 5.03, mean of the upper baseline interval 5.74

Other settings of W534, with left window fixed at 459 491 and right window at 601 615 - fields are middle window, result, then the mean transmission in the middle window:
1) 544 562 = 0.01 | 4.77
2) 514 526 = 0.16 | 4.06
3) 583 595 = 0.05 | 4.75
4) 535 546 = 0.08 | 4.45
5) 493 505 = 0.03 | 4.48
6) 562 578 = -0.07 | 5.22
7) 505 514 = 0.03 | 4.54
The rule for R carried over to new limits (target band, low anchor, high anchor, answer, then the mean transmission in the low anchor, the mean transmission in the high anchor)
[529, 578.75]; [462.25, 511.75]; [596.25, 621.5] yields 2.5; 4.5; 5.22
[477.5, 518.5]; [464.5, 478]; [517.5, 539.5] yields -4.6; 4.47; 3.61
